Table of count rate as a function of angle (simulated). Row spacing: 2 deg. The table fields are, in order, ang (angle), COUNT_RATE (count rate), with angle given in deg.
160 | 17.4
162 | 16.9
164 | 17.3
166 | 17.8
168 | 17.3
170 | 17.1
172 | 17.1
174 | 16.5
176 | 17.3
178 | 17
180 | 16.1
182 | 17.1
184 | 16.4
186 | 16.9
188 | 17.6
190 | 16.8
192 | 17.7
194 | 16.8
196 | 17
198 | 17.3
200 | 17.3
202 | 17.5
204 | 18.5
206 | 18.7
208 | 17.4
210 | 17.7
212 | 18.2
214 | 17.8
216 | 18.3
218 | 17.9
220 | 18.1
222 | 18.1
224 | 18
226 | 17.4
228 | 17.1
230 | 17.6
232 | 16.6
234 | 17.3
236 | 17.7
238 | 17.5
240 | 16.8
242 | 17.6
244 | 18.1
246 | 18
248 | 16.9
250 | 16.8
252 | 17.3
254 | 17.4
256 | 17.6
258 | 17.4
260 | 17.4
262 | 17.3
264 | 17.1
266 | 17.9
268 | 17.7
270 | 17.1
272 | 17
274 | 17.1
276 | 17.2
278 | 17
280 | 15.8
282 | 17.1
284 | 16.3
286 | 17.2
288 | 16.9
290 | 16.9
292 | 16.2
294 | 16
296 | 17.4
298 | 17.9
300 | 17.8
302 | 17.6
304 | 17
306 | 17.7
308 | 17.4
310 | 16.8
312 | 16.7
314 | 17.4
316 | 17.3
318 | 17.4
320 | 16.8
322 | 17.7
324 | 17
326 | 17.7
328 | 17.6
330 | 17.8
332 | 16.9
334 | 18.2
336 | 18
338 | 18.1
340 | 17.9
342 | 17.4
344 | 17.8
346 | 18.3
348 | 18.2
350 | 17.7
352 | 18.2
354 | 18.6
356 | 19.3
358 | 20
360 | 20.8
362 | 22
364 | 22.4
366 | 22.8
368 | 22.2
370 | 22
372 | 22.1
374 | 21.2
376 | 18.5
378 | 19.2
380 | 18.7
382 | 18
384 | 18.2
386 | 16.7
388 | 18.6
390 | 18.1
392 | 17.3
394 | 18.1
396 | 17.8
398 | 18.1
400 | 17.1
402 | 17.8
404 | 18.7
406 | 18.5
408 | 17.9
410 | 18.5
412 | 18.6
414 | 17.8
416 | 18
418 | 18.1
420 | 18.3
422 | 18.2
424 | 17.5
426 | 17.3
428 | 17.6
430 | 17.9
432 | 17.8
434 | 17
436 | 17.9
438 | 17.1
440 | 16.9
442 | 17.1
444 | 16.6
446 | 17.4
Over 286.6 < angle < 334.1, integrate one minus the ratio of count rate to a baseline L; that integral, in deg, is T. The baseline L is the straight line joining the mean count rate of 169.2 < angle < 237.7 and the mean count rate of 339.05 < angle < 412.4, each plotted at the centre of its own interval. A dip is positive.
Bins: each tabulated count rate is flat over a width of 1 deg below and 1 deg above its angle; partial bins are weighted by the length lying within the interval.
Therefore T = 3.0 deg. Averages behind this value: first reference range 17.4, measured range 17.2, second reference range 19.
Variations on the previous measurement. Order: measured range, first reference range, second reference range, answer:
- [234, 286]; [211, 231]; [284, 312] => 0.7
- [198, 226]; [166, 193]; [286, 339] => -1.4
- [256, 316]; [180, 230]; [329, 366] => 3.8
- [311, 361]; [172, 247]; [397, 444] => -0.9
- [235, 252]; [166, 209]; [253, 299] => -0.3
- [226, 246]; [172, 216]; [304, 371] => 0.3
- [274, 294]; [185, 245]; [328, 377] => 1.9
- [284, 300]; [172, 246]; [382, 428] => 0.6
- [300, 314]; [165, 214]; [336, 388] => 1.1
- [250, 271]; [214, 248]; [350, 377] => 1.0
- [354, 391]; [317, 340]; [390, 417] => -4.5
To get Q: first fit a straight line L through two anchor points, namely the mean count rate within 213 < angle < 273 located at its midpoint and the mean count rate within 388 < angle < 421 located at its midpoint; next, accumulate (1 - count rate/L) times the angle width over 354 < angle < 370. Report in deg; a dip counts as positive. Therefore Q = -3.0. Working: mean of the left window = 17.5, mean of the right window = 18.1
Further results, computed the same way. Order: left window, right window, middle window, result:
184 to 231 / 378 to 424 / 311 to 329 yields 0.6 deg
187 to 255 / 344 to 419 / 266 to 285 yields 1.1 deg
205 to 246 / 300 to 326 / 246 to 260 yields 0.2 deg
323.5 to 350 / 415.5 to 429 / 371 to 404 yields -1.2 deg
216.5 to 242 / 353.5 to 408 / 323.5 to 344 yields 1.2 deg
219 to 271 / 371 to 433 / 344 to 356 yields -0.2 deg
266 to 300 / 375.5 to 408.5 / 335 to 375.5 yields -4.6 deg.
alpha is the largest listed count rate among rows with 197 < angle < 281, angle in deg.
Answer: 18.7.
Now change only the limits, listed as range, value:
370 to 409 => 22.1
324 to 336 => 18.2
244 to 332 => 18.1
